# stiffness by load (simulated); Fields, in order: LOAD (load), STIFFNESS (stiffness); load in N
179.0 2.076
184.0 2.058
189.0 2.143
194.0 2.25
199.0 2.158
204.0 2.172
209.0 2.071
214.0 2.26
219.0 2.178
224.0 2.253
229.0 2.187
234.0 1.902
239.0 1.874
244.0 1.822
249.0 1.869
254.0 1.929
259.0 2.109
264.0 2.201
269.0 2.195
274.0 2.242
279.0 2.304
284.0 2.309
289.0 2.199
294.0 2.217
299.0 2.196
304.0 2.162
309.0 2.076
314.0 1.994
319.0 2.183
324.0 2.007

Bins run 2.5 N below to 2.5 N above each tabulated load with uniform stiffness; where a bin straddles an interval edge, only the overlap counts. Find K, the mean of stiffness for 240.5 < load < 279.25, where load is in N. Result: 2.07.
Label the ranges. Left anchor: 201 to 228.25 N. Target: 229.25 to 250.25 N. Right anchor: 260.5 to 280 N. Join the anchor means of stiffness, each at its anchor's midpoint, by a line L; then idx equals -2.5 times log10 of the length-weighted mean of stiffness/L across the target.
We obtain 0.16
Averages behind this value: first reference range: 2.19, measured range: 1.9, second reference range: 2.22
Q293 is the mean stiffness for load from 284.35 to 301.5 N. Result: 2.22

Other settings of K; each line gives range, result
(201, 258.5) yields 2.05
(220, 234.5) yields 2.15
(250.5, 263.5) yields 2.04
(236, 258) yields 1.89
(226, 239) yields 2.02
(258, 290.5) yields 2.23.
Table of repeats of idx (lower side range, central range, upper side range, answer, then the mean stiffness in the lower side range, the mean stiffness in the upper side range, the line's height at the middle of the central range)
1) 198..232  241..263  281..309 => 0.13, 2.18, 2.21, 2.19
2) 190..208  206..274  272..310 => 0.06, 2.18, 2.22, 2.2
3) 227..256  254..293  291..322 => -0.09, 1.93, 2.14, 2.03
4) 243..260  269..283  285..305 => -0.09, 1.93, 2.2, 2.08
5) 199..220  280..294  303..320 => -0.07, 2.17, 2.09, 2.11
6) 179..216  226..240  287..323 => 0.07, 2.15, 2.14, 2.15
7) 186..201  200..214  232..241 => -0.03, 2.18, 1.89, 2.09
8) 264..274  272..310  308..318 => -0.04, 2.21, 2.05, 2.13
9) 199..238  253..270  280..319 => 0.02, 2.14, 2.17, 2.15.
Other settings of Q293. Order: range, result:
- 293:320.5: 2.13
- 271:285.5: 2.28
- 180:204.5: 2.15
